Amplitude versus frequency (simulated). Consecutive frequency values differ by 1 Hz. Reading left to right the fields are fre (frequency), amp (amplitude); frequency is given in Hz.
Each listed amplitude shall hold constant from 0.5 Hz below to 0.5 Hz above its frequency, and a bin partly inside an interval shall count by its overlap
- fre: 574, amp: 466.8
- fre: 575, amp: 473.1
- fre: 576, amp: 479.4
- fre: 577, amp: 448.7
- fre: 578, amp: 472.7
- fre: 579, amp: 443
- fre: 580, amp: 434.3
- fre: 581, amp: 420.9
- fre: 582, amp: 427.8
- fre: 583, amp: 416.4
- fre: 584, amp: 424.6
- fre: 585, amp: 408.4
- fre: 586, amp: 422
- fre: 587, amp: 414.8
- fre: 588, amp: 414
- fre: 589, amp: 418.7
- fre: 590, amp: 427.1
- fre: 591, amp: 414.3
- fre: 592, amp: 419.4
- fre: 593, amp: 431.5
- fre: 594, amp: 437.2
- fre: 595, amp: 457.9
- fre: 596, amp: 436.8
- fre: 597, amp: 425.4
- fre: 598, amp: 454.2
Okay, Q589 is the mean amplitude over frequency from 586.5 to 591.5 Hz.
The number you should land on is 418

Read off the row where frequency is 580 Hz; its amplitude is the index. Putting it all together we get 434.3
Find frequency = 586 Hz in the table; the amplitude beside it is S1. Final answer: 422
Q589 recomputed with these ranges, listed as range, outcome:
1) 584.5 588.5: 415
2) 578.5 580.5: 439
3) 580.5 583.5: 422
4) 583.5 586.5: 418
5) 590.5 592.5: 417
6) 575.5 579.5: 461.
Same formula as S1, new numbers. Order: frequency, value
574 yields 466.8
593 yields 431.5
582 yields 427.8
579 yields 443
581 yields 420.9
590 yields 427.1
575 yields 473.1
